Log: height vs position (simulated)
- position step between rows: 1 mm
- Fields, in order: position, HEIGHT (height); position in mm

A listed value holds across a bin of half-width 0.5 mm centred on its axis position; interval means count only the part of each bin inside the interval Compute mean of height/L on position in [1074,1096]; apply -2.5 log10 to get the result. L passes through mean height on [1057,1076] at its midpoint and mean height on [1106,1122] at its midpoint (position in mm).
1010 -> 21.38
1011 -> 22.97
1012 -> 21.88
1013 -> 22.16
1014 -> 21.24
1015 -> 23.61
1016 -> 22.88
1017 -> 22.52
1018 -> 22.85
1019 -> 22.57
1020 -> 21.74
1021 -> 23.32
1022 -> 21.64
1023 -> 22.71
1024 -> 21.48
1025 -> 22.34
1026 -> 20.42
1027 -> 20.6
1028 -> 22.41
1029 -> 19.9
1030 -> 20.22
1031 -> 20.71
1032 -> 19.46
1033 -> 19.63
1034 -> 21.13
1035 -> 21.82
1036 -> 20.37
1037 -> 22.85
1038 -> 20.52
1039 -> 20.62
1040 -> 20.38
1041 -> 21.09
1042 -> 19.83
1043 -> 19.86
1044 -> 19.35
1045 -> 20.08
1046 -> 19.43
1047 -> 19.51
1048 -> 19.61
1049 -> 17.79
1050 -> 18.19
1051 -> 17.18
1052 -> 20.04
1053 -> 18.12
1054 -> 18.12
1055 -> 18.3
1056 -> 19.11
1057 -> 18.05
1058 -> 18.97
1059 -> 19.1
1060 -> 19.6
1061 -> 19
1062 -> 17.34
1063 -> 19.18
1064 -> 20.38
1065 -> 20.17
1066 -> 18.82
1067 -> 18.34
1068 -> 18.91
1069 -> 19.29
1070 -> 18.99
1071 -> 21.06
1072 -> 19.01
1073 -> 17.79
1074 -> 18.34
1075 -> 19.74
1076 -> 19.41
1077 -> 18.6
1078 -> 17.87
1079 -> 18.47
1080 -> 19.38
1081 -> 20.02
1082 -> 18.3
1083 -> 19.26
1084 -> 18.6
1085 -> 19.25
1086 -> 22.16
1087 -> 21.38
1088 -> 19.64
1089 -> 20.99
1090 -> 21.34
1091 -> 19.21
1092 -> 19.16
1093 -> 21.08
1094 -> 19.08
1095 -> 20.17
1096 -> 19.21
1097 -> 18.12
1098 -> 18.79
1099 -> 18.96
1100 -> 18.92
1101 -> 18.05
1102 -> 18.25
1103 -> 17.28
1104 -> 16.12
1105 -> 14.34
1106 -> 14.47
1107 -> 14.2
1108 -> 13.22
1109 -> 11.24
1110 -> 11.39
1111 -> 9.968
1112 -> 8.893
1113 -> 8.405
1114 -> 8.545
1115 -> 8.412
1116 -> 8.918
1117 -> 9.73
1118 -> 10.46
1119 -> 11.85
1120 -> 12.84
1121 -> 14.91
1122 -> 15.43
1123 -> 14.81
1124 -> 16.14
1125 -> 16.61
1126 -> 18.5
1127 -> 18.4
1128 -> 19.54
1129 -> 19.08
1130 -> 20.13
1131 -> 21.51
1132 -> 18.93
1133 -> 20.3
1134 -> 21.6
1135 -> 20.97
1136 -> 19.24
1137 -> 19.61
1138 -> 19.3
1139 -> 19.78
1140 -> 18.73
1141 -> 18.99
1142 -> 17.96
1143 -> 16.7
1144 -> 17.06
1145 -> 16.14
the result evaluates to -0.23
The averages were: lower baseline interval 19.1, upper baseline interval 11.1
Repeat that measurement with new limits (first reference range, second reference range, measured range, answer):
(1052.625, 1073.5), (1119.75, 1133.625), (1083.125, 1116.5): 0.124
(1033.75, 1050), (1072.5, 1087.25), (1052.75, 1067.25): 0.048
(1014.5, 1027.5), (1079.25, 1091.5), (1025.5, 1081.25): 0.083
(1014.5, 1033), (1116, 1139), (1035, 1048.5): 0.030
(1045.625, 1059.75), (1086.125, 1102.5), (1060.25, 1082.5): 0.004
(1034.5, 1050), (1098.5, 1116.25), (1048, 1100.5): -0.153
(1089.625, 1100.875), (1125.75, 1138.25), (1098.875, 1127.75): 0.385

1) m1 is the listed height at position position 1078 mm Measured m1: 17.87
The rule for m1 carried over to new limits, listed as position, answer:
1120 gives 12.84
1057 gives 18.05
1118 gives 10.46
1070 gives 18.99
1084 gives 18.6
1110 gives 11.39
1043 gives 19.86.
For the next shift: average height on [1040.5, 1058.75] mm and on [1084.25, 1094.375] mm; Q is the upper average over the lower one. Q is 1.1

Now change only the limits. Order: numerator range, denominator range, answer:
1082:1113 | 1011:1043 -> 0.81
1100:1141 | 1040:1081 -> 0.82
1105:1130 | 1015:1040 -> 0.62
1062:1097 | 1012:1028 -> 0.88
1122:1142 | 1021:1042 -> 0.90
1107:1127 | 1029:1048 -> 0.61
